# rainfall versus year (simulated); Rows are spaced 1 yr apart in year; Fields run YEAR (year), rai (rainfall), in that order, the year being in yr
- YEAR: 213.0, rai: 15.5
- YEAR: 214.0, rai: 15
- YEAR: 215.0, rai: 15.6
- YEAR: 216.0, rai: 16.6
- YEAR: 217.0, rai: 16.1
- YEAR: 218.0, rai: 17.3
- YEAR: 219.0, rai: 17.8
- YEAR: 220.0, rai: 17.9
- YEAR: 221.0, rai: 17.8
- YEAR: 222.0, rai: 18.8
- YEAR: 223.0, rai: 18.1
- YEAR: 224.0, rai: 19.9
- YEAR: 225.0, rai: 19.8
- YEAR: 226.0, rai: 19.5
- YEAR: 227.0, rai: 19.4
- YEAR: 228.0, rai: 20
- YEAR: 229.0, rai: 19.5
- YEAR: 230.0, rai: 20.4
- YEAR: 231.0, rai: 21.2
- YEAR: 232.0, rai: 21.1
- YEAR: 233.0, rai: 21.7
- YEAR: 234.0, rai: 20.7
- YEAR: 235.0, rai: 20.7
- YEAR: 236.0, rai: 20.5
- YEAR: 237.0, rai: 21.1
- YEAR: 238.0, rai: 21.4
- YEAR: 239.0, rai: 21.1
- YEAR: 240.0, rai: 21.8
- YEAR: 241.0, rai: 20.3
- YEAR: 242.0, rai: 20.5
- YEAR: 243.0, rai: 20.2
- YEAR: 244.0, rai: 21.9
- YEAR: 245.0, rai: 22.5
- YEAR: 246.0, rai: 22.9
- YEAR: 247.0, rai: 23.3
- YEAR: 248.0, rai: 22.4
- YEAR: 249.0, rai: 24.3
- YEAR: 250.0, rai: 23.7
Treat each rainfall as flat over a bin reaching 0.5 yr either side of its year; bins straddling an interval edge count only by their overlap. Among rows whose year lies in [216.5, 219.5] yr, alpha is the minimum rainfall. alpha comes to 16.1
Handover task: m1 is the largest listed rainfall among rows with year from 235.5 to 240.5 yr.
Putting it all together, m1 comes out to 21.8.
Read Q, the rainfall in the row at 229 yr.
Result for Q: 19.5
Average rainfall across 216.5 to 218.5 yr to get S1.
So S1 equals 16.7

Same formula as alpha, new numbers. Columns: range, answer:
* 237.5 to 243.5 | 20.2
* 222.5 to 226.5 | 18.1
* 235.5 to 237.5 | 20.5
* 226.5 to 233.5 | 19.4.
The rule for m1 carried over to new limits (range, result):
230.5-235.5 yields 21.7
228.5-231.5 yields 21.2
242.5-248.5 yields 23.3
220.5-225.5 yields 19.9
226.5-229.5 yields 20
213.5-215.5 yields 15.6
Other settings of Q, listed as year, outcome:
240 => 21.8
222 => 18.8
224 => 19.9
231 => 21.2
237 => 21.1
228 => 20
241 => 20.3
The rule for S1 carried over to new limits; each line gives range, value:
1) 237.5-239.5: 21.2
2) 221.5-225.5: 19.1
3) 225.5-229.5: 19.6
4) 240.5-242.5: 20.4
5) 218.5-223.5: 18.1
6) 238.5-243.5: 20.8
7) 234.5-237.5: 20.8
